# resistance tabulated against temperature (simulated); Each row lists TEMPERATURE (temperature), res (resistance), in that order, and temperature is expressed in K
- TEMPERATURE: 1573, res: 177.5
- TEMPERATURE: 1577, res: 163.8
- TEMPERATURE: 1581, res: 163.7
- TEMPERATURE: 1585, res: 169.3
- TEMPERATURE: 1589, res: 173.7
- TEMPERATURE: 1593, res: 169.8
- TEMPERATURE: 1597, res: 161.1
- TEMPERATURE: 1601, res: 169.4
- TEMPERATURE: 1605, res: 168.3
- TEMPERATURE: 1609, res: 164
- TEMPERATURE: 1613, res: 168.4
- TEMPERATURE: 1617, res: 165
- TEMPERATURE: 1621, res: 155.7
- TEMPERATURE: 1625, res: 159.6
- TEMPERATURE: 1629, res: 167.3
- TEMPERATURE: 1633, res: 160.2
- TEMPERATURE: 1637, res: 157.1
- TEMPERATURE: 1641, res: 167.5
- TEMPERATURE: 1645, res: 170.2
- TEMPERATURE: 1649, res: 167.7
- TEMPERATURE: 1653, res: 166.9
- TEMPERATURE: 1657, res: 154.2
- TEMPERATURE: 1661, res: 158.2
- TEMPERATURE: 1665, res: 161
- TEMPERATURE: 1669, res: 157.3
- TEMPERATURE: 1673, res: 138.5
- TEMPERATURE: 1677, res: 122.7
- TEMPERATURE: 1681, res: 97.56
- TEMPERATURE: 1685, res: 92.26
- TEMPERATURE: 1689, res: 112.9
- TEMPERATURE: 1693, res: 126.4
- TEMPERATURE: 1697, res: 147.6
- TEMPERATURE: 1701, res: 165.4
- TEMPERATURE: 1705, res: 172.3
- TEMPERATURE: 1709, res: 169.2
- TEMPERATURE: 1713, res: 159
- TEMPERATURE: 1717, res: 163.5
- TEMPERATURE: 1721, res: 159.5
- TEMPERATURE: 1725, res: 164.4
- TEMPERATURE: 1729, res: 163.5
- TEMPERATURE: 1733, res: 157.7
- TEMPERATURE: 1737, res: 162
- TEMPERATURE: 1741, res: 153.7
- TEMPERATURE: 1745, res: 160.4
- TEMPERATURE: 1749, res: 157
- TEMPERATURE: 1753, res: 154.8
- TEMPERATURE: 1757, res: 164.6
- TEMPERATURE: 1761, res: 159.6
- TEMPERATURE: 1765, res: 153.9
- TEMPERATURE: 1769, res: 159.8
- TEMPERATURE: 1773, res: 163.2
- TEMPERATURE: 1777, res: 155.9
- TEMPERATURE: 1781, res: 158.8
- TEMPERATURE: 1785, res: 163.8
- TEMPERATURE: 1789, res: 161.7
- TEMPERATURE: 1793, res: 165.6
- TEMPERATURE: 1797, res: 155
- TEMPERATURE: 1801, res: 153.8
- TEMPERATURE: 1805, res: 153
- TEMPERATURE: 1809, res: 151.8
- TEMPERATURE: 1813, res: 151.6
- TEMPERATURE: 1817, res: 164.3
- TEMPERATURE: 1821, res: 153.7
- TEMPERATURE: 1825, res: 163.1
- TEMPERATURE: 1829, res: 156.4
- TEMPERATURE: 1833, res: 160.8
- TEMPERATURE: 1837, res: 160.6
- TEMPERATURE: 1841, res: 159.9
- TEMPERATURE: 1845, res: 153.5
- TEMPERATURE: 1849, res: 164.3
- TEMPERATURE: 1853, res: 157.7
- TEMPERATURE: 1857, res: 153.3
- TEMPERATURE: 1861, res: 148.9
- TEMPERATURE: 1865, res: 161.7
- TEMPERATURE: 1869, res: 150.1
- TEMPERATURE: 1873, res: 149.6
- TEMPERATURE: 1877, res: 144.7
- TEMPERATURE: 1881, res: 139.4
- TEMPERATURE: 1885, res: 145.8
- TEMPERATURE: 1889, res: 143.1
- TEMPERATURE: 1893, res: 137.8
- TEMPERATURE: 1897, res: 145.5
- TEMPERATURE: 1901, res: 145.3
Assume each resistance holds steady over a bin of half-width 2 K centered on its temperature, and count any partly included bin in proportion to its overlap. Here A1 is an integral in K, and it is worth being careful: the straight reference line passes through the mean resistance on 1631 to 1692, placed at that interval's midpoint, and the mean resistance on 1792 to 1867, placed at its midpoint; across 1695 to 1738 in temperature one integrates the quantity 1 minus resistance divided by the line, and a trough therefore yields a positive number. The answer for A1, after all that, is -3.7 K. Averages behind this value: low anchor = 145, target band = 162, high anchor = 157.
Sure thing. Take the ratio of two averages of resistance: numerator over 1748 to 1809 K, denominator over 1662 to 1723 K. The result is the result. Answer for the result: 1.1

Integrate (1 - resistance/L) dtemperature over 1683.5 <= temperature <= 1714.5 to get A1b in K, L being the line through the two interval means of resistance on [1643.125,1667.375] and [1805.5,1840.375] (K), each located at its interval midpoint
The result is 3.4 K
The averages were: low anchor 163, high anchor 158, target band 144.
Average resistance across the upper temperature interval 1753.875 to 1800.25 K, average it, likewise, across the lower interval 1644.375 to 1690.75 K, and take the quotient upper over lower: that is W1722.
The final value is 1.1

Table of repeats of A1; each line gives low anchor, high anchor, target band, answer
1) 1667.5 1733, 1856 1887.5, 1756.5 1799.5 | -3.9 K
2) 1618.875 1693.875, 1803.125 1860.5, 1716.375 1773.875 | -2.8 K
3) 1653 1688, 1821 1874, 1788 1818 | -1.0 K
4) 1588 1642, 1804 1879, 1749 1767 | 0.1 K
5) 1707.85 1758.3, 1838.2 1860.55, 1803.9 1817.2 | 0.4 K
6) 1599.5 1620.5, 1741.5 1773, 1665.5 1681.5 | 2.7 K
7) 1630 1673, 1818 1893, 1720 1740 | -0.4 K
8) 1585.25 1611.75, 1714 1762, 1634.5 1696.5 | 7.8 K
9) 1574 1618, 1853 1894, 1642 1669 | 0.1 K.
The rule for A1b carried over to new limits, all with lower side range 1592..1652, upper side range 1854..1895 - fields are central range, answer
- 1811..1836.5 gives -1.24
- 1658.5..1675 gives 0.81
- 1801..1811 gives -0.02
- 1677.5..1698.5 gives 5.91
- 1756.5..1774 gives -0.52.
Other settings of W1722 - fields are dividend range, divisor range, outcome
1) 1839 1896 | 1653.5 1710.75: 1.06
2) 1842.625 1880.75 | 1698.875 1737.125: 0.94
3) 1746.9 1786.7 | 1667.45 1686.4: 1.31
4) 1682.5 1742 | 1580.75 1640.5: 0.91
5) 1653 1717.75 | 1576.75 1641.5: 0.87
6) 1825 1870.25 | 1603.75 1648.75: 0.96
